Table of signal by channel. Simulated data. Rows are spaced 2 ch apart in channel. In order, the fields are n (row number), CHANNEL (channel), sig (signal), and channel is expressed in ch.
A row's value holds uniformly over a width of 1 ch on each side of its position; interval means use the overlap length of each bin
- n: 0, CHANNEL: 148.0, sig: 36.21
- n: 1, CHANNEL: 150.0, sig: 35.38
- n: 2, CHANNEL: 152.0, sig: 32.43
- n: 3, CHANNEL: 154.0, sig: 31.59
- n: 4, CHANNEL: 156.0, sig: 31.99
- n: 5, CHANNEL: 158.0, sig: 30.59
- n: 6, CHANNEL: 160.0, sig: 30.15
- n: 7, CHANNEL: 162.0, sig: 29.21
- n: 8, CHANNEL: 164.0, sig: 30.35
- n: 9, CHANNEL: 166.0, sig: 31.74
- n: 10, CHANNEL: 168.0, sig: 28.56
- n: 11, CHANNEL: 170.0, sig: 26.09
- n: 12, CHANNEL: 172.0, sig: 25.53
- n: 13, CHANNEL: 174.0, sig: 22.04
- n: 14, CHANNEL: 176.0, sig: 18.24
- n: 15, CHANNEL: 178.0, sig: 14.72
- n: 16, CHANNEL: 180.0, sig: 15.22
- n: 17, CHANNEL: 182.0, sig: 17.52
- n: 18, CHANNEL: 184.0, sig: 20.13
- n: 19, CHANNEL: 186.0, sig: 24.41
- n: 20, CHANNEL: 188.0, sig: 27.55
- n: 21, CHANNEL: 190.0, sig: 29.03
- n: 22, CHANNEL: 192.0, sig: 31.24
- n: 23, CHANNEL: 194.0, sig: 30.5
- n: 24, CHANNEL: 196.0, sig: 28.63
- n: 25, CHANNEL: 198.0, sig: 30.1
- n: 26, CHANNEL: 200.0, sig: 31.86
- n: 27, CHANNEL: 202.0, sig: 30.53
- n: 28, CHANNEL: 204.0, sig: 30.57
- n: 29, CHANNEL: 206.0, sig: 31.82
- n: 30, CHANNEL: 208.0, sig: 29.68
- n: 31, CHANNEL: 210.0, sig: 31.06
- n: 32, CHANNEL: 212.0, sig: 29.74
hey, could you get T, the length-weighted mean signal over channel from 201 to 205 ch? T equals 30.6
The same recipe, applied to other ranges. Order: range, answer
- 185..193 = 28.1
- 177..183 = 15.8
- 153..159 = 31.4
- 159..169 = 30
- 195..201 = 30.2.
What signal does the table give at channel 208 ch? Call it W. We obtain 29.68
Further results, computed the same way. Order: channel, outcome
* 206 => 31.82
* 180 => 15.22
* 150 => 35.38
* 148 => 36.21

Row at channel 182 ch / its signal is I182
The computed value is 17.52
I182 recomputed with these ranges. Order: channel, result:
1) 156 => 31.99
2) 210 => 31.06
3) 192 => 31.24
